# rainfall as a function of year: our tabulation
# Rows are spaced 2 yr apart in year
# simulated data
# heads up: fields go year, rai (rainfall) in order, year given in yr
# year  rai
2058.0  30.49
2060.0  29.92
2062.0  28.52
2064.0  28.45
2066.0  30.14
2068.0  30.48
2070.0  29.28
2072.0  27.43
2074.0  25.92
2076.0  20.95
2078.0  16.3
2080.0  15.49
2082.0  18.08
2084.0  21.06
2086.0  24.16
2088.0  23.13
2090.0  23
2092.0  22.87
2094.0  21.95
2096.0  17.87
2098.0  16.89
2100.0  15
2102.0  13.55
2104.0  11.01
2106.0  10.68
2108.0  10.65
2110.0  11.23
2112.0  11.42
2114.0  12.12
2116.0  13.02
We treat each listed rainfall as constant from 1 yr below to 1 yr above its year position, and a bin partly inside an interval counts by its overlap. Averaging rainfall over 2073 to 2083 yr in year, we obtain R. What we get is 19.3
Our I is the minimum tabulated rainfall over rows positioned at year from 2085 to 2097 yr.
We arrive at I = 17.87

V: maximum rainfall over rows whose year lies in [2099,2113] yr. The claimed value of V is 15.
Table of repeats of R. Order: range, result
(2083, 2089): 22.8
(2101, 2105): 12.3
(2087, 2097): 21.8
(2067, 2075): 28.3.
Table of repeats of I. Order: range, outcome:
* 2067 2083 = 15.49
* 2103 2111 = 10.65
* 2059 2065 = 28.45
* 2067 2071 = 29.28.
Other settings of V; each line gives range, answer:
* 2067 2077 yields 30.48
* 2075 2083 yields 20.95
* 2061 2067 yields 30.14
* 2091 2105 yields 22.87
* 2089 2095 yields 23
